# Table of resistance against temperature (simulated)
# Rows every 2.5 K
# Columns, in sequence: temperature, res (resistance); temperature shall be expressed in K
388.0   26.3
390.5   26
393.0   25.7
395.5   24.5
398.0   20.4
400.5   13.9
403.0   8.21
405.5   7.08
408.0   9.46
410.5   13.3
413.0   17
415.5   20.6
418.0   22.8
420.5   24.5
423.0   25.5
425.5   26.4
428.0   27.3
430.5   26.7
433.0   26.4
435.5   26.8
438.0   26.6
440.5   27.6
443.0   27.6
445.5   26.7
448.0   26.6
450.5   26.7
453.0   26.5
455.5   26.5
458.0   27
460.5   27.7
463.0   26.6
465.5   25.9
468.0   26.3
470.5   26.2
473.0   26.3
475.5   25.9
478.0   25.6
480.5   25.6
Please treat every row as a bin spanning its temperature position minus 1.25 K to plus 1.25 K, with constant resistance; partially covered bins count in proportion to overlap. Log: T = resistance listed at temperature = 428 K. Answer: 27.3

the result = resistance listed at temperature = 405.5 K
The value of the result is 7.08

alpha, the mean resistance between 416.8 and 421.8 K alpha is 23.7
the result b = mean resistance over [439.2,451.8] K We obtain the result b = 27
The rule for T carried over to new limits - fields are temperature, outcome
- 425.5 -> 26.4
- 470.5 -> 26.2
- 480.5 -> 25.6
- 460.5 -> 27.7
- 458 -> 27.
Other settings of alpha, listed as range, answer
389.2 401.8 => 22.1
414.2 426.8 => 23.9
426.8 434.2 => 26.8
